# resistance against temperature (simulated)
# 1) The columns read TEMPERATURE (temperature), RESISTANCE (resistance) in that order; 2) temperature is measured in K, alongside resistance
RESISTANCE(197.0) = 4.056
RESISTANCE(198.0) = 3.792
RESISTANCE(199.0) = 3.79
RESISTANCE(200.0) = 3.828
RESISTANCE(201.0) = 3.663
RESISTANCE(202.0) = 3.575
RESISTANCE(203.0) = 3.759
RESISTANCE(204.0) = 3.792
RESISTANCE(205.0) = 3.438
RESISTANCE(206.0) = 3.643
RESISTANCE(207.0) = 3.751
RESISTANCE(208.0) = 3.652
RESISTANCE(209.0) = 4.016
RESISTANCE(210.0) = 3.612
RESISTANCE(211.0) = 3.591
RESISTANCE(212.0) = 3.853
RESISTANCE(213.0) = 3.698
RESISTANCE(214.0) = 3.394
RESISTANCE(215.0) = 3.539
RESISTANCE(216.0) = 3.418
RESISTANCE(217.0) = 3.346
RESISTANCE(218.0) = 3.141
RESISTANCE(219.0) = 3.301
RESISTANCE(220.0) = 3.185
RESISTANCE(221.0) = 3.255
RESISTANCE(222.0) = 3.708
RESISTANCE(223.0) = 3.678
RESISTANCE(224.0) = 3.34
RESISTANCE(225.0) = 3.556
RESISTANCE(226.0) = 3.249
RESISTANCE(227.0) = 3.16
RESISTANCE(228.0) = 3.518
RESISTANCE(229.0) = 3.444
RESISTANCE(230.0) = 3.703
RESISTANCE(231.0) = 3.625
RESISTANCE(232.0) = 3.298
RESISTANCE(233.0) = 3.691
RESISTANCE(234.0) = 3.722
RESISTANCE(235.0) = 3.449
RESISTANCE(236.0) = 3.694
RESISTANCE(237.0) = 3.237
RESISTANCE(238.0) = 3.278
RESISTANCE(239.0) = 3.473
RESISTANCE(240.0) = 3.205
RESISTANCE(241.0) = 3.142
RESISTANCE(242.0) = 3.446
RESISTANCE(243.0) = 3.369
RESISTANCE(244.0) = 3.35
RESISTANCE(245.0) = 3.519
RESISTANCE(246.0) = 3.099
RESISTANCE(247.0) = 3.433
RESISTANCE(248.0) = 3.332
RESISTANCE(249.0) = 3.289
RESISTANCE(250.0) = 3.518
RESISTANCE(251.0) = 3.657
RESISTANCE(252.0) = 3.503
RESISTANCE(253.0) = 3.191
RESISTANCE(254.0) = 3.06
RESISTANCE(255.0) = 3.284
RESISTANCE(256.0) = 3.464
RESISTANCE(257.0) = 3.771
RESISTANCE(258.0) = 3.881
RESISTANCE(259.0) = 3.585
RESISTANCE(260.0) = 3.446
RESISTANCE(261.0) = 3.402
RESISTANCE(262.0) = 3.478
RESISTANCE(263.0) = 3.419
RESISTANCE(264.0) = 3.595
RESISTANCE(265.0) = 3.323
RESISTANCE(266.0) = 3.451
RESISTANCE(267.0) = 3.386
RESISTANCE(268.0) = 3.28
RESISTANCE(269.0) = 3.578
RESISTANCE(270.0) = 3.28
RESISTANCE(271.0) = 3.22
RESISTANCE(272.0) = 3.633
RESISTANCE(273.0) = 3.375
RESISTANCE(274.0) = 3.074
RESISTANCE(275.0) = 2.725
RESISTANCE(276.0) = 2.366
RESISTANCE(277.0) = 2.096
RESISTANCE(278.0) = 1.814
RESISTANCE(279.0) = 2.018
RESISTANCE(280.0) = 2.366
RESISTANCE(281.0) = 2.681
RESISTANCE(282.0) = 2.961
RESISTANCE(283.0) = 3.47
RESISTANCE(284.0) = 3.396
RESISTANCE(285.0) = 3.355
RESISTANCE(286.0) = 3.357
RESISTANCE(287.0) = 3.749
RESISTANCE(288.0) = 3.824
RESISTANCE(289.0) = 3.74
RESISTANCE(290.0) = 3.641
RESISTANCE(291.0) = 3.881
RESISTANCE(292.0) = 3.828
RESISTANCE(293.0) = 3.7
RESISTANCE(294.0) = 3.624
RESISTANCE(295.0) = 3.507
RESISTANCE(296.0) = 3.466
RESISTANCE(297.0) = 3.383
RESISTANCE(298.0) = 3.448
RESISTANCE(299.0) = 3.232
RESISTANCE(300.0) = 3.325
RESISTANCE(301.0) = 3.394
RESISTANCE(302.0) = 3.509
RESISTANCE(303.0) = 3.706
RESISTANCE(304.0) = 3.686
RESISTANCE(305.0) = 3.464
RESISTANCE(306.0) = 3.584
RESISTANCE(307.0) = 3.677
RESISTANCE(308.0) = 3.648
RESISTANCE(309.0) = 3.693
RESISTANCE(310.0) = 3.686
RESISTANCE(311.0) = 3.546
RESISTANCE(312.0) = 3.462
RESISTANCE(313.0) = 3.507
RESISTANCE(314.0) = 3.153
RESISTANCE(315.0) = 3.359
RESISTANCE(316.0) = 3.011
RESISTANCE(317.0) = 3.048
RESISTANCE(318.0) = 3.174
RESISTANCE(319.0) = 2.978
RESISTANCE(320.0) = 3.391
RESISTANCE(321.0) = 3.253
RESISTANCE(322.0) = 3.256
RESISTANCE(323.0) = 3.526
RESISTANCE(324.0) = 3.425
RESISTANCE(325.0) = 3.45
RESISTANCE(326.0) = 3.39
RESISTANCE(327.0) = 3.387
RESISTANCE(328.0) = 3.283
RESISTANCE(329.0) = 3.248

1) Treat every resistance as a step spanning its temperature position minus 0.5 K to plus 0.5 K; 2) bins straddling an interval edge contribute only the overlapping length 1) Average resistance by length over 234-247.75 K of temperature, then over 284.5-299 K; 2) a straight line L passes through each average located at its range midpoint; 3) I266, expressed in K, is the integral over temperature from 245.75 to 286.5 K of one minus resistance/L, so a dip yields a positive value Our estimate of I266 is 3.1 K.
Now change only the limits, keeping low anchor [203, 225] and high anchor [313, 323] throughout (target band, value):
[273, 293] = 1.4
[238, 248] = 0.3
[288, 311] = -2.2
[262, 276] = 0.3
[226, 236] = 0.0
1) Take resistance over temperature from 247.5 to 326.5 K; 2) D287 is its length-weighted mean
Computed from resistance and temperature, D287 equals 3.35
